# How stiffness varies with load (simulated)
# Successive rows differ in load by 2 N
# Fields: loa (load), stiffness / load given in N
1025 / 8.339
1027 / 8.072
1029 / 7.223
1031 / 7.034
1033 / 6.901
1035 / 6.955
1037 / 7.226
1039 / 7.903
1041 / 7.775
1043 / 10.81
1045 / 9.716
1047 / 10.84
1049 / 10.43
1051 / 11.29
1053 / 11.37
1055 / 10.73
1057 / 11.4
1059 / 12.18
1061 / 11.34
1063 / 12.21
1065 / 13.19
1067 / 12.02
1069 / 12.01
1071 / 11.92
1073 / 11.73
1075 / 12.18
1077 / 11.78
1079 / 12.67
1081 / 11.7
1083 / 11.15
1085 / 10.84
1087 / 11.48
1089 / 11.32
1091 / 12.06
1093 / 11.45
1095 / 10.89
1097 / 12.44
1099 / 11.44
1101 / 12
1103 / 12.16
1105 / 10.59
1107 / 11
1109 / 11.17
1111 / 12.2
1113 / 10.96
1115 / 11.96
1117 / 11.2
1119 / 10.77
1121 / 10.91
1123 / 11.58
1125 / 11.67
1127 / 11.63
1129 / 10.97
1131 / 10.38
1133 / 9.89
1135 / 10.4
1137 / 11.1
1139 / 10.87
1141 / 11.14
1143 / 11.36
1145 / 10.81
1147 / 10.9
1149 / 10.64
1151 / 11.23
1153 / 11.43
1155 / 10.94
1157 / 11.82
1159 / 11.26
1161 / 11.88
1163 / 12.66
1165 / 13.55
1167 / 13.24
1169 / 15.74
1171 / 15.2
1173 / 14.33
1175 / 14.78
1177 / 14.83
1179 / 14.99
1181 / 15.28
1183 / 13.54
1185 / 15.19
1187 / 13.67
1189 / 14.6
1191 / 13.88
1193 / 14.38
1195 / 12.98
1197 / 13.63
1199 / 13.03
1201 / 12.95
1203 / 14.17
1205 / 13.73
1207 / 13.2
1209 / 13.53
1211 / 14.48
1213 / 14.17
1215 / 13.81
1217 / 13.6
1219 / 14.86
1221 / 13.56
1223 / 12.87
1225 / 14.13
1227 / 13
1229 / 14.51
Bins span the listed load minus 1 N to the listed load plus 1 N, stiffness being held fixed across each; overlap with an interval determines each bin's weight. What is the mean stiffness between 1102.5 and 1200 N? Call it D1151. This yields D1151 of 12.3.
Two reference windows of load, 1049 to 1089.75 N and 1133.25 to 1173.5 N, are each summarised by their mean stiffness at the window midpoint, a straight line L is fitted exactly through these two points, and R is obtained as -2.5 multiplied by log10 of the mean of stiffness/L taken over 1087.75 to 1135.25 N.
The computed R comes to 0.05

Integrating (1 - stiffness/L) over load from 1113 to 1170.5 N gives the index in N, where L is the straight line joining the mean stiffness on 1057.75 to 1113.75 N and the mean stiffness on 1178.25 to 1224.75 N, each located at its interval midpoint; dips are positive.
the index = 5.7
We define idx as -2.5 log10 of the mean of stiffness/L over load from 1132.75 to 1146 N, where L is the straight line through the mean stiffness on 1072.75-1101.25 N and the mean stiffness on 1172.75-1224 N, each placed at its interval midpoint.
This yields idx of 0.18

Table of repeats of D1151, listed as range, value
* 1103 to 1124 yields 11.3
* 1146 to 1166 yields 11.6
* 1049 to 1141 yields 11.5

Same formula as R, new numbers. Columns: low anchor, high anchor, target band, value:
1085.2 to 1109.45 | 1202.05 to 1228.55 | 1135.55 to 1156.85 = 0.13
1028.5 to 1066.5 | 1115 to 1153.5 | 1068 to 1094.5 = -0.14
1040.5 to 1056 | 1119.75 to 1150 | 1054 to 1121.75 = -0.09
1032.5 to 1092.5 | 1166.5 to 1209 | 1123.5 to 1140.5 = 0.17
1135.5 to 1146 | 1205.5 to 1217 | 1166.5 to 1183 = -0.19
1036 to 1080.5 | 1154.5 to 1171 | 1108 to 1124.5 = 0.06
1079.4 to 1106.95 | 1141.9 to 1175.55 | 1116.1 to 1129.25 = 0.06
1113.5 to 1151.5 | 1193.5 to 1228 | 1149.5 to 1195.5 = -0.10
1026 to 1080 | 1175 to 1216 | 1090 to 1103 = -0.03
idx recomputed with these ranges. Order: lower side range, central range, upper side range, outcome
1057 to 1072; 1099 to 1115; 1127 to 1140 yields -0.025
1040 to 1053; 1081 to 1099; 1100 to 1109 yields -0.034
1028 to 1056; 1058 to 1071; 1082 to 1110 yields -0.208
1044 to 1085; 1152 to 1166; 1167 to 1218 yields 0.131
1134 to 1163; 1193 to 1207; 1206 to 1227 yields -0.026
